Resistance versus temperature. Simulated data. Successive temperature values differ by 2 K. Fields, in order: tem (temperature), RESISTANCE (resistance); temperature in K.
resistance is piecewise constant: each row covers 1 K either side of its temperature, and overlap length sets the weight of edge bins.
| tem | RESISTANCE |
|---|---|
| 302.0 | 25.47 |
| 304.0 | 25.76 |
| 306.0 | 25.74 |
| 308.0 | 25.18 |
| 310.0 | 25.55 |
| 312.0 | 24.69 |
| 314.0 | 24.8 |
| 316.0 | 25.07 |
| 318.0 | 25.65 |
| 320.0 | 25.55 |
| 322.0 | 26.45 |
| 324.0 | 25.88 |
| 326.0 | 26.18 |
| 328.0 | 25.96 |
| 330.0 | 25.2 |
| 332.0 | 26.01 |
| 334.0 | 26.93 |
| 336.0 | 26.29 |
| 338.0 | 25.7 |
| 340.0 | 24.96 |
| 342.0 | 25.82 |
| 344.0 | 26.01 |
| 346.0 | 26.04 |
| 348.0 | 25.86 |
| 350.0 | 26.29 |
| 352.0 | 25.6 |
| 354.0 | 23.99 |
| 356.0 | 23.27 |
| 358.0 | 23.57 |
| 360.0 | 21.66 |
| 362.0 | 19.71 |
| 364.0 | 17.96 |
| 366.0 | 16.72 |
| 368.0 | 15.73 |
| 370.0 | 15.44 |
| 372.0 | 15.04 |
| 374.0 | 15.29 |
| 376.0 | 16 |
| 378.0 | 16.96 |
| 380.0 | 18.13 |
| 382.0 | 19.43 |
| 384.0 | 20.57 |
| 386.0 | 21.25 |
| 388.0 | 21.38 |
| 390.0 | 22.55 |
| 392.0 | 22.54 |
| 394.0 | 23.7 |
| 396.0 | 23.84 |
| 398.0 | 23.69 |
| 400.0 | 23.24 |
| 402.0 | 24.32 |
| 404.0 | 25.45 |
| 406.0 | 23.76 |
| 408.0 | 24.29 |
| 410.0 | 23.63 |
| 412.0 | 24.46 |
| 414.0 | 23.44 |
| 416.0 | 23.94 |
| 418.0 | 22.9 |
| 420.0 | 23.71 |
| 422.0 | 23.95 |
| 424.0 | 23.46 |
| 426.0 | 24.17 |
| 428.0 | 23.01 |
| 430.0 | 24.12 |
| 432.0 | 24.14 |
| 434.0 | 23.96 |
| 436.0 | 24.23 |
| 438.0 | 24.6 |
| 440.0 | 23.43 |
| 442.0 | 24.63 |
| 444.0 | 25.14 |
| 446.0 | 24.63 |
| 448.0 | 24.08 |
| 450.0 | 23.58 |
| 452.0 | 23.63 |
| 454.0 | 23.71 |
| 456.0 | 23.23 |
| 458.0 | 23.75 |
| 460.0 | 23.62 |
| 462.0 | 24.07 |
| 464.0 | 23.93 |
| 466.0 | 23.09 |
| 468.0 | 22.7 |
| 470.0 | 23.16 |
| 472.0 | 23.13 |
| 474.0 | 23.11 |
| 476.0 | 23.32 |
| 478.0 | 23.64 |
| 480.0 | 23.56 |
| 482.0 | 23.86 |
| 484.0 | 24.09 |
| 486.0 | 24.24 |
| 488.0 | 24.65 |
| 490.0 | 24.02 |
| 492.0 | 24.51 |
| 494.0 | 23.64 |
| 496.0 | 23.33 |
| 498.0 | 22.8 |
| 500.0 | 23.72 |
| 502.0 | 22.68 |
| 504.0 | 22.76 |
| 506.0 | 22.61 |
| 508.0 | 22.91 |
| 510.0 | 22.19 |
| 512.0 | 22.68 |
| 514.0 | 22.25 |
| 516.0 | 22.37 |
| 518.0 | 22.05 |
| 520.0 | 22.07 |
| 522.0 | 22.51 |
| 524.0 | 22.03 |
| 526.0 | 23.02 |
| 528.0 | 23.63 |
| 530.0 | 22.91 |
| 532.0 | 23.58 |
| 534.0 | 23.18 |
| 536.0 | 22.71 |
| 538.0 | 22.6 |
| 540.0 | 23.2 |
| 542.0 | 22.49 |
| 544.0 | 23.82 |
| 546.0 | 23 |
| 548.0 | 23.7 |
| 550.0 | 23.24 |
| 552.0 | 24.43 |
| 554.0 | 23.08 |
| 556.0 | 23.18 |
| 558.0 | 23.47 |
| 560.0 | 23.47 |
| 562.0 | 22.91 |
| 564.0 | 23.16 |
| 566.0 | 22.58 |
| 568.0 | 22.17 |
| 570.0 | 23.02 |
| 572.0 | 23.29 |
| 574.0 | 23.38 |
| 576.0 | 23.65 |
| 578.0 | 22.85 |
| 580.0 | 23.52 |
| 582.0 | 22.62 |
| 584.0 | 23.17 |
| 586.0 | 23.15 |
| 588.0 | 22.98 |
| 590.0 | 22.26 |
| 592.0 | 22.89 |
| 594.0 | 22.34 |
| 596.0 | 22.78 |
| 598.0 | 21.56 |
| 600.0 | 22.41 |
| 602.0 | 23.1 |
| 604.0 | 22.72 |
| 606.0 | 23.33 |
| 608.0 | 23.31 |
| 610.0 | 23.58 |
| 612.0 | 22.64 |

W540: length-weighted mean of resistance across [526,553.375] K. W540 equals 23.3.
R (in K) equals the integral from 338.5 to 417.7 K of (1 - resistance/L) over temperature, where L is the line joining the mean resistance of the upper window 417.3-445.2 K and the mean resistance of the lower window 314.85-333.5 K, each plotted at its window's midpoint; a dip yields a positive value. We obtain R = 9.25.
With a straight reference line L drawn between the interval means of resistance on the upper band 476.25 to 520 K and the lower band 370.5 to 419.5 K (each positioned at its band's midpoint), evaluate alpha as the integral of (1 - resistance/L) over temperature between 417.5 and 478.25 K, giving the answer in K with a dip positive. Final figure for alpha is -3.53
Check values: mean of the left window 21.6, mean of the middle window 23.7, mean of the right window 23.2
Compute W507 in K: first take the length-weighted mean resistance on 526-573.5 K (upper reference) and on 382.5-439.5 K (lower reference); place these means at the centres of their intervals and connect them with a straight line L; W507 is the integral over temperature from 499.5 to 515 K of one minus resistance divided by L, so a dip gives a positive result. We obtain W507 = 0.4 K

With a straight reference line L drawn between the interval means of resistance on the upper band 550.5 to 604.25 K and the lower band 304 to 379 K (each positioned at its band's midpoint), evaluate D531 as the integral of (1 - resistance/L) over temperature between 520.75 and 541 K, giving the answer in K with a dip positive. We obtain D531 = 0.1 K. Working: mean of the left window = 23.2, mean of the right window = 23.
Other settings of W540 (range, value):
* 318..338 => 26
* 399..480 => 23.8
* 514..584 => 23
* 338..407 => 21.7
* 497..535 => 22.7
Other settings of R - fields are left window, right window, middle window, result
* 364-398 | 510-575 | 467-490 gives -2.3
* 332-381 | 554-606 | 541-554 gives -0.4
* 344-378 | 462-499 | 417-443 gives -1.8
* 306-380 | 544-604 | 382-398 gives 0.6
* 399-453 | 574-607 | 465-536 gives 1.0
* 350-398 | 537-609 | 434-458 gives -3.2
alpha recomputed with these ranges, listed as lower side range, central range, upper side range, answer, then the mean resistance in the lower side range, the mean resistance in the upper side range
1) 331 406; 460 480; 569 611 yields -0.8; 22.1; 22.9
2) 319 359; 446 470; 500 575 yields 0.4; 25.6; 22.9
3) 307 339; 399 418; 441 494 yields 0.4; 25.7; 23.8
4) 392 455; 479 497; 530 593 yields -0.3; 23.9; 23.1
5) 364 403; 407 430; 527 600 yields -3.8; 19.7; 23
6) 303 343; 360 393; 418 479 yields 8.4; 25.7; 23.8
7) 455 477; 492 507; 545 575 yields 0.1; 23.4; 23.2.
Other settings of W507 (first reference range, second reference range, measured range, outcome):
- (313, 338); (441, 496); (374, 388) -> 3.6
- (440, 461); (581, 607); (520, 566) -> 0.1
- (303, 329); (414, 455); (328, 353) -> -0.7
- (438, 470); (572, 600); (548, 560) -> -0.2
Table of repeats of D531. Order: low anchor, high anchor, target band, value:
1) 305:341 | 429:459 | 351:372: 4.2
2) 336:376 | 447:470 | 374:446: -0.3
